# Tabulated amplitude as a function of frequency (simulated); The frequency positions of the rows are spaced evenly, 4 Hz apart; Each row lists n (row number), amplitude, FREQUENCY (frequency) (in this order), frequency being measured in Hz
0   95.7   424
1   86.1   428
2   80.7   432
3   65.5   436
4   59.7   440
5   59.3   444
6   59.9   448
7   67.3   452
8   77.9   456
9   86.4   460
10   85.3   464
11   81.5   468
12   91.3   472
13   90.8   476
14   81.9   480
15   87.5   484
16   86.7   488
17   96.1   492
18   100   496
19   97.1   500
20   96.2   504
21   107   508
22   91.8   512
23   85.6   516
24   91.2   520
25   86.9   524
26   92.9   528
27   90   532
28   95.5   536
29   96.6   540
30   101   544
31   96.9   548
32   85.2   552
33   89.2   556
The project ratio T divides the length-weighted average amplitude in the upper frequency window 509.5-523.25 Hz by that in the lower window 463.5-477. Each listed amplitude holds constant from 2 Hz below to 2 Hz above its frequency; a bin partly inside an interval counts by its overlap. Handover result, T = 1.03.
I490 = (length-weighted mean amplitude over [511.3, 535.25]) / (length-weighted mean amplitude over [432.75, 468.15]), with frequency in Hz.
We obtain 1.26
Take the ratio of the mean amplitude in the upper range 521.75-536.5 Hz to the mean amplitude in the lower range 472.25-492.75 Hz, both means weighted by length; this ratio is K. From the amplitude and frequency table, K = 1.03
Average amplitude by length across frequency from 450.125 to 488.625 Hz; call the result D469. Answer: 83.6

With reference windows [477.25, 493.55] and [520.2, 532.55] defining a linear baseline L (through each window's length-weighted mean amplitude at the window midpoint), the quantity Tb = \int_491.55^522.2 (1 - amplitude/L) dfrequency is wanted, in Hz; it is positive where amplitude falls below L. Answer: -2.2 Hz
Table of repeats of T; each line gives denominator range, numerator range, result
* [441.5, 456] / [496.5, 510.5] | 1.55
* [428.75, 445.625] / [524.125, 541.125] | 1.37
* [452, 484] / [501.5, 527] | 1.11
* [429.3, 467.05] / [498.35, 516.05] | 1.34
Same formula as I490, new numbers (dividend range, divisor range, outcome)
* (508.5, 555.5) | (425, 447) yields 1.30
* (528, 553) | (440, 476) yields 1.24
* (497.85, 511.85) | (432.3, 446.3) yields 1.55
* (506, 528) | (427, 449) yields 1.36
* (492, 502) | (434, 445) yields 1.59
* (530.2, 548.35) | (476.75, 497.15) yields 1.07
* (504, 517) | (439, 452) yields 1.57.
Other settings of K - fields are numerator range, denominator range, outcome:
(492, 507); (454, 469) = 1.18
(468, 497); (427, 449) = 1.32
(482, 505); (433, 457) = 1.44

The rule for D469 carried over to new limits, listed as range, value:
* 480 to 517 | 93.8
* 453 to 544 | 90.7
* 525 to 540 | 92.9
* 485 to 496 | 92.6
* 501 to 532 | 93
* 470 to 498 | 90.6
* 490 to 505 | 97.4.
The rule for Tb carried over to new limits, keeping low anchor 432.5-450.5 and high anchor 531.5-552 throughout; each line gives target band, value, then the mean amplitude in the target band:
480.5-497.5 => -2.8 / 91.4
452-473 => -3.8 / 82.5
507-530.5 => -1.1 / 91.9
